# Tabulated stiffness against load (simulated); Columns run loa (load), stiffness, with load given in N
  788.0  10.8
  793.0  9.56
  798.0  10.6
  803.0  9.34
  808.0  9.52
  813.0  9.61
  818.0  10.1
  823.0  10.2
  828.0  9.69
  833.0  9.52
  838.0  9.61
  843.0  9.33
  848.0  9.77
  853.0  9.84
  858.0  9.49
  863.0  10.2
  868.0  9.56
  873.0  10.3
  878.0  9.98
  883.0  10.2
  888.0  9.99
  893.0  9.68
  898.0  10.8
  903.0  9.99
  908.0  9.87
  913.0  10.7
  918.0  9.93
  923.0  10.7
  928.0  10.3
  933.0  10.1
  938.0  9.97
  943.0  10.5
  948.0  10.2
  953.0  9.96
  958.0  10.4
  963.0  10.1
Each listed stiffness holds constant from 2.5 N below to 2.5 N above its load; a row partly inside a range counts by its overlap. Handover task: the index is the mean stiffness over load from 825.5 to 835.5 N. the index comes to 9.6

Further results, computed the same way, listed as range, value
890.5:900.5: 10.2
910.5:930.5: 10.4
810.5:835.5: 9.82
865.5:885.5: 10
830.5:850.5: 9.56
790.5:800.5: 10.1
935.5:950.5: 10.2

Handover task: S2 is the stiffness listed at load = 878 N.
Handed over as 9.98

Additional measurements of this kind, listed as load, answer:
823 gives 10.2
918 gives 9.93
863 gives 10.2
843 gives 9.33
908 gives 9.87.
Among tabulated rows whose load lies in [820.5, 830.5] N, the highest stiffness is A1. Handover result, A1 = 10.2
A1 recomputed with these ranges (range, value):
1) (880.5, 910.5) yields 10.8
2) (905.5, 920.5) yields 10.7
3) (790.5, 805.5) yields 10.6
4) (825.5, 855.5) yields 9.84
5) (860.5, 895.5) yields 10.3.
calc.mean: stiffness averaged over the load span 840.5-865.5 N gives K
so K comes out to 9.73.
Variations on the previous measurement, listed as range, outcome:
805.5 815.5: 9.56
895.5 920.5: 10.3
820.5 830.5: 9.94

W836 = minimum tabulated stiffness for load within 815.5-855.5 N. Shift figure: 9.33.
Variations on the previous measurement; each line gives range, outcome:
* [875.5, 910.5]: 9.68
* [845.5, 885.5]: 9.49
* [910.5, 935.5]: 9.93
